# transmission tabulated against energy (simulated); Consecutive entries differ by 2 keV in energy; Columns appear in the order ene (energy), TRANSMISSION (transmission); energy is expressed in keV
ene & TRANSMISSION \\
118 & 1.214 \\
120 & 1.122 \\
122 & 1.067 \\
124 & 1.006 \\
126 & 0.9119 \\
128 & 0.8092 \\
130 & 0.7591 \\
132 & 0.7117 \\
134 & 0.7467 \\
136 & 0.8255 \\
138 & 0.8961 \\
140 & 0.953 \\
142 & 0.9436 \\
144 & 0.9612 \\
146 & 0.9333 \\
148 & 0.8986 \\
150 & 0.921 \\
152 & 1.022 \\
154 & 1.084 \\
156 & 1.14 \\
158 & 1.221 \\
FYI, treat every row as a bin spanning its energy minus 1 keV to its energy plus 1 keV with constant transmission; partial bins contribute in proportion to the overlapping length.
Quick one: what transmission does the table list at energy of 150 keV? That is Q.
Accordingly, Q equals 0.921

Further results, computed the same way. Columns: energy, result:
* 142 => 0.9436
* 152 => 1.022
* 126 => 0.9119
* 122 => 1.067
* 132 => 0.7117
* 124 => 1.006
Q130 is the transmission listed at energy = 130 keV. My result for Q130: 0.7591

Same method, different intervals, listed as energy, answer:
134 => 0.7467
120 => 1.122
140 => 0.953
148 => 0.8986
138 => 0.8961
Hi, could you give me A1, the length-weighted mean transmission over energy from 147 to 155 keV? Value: 0.981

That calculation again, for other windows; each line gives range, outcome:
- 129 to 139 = 0.788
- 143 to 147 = 0.947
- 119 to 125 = 1.07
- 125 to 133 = 0.798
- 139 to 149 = 0.938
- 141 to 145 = 0.952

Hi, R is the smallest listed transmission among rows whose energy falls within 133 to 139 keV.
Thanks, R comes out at 0.7467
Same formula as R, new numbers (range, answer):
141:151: 0.8986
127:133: 0.7117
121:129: 0.8092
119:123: 1.067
